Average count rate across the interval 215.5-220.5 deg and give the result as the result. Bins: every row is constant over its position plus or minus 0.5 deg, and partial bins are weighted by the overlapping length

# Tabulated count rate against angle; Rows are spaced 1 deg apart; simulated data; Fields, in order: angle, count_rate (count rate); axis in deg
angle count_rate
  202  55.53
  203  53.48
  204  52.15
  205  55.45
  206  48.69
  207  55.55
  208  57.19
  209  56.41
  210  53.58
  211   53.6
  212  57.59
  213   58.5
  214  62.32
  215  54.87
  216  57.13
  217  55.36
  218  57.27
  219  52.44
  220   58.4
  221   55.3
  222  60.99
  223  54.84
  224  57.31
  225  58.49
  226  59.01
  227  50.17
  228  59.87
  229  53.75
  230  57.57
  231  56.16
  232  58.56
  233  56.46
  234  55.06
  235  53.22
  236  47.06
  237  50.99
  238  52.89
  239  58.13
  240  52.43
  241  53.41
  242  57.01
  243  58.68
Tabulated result 56.1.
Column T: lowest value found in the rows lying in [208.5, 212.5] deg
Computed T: 53.58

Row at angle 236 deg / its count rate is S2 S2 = 47.06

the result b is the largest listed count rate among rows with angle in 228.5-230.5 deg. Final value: 57.57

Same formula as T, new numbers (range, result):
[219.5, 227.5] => 50.17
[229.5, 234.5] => 55.06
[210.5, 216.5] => 53.6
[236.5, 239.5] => 50.99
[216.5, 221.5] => 52.44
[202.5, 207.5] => 48.69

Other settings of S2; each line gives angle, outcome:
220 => 58.4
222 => 60.99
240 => 52.43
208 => 57.19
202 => 55.53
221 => 55.3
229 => 53.75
